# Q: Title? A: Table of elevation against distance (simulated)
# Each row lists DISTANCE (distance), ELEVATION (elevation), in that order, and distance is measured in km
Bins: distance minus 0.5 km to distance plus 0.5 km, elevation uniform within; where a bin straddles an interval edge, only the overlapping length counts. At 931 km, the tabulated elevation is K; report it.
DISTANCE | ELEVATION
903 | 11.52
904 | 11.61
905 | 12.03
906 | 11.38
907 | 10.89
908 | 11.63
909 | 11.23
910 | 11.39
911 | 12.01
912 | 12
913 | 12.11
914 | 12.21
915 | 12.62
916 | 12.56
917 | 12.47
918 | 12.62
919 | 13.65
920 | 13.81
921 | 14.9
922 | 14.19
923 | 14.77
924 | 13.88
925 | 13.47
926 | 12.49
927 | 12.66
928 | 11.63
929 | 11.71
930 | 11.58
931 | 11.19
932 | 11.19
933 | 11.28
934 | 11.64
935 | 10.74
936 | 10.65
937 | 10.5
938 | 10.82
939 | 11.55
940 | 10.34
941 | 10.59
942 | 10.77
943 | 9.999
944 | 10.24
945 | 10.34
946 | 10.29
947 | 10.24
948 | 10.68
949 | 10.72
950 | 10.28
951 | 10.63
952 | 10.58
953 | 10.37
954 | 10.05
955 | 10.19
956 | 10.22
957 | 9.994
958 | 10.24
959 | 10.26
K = 11.19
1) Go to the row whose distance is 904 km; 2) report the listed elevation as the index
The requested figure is 11.61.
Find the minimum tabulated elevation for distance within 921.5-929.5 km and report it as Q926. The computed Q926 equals 11.63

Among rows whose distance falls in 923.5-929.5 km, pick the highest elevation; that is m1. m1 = 13.88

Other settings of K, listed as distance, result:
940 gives 10.34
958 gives 10.24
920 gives 13.81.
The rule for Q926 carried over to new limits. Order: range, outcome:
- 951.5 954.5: 10.05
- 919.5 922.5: 13.81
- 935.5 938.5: 10.5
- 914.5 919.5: 12.47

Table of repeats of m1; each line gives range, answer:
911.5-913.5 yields 12.11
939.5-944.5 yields 10.77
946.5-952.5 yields 10.72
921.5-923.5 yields 14.77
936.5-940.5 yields 11.55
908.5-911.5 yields 12.01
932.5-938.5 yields 11.64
